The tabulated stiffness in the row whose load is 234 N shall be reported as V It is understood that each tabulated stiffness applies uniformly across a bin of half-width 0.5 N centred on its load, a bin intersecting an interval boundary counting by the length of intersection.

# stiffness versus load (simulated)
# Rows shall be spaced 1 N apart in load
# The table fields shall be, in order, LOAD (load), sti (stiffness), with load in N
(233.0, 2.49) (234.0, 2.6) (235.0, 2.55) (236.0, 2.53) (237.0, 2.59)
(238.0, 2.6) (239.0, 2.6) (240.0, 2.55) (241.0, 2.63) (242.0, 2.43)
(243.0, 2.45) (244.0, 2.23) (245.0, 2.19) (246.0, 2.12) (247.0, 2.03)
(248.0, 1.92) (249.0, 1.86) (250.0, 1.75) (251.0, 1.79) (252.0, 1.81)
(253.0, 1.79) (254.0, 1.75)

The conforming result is 2.6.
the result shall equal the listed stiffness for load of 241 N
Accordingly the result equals 2.63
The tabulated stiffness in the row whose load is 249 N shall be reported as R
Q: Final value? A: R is 1.86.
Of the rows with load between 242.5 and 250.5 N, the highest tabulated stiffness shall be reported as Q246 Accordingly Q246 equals 2.45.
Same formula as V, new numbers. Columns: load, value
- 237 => 2.59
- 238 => 2.6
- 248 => 1.92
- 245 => 2.19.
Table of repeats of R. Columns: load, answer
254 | 1.75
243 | 2.45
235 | 2.55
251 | 1.79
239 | 2.6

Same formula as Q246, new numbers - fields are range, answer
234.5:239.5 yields 2.6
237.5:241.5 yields 2.63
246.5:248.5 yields 2.03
